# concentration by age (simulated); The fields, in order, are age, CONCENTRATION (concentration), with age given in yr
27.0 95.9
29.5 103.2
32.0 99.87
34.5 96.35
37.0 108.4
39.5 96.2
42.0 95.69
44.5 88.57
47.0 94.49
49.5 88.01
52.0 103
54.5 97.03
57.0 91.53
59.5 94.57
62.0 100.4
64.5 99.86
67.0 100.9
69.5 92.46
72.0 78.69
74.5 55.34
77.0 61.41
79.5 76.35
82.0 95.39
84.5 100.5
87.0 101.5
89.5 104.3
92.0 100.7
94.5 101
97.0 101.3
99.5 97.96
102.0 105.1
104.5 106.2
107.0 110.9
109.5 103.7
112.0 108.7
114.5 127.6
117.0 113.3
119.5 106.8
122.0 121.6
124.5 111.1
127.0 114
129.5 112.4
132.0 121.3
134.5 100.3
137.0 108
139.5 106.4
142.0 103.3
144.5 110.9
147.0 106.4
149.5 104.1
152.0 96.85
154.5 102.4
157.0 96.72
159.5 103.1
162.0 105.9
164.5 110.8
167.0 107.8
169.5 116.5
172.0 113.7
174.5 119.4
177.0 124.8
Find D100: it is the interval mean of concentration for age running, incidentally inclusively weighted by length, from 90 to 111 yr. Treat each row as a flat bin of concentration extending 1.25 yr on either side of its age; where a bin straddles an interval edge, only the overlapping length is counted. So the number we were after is 103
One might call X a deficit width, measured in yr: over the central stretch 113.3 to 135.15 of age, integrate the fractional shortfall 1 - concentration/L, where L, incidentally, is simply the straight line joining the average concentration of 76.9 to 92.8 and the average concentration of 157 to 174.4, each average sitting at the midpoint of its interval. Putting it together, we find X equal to -2.9 yr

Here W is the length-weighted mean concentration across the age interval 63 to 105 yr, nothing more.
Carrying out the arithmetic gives 92.7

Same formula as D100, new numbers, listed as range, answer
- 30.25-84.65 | 91.5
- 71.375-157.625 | 102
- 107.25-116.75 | 113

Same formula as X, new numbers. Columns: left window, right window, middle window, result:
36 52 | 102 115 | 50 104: 4.97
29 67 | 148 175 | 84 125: -2.14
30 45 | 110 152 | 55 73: 1.29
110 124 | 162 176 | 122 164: 2.57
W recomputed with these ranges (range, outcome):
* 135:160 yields 104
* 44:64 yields 95.1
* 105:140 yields 112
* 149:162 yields 101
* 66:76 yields 80.9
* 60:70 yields 98.6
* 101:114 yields 108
